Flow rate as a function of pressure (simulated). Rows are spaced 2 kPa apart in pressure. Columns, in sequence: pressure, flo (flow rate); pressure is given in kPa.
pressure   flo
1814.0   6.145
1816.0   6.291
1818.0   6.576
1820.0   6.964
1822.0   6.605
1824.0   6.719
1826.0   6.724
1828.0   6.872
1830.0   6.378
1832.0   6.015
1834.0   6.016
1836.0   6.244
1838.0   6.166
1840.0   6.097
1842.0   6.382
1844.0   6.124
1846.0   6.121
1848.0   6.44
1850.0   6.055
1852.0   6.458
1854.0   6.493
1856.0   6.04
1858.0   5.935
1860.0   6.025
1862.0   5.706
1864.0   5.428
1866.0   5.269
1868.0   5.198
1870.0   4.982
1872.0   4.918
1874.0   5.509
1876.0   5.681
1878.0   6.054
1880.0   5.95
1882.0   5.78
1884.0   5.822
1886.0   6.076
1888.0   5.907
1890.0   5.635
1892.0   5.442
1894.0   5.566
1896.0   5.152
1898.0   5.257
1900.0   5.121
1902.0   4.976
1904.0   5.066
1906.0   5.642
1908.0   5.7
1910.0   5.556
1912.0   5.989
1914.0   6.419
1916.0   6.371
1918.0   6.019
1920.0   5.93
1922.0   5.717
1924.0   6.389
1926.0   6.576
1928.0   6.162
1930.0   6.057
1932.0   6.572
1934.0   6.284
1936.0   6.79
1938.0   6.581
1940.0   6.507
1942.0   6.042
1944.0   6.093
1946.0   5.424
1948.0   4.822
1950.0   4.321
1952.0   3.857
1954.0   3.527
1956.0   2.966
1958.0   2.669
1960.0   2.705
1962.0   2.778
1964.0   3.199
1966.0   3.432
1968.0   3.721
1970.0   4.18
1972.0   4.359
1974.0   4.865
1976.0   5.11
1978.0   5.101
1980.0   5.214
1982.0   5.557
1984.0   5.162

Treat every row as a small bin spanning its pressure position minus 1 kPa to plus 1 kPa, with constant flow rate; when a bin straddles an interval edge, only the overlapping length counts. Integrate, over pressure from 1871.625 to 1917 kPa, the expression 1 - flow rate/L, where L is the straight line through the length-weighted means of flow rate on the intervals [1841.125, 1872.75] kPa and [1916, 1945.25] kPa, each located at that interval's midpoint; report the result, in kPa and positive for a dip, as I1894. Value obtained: 3.1 kPa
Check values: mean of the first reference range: 5.85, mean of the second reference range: 6.26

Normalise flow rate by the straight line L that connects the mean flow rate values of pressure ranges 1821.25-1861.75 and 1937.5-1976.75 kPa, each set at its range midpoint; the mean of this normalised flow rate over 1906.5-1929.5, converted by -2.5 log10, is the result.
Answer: -0.21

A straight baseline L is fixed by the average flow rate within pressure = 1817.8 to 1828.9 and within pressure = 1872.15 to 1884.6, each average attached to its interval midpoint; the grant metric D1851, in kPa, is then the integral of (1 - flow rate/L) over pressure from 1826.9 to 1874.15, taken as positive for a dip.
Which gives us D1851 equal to 2.2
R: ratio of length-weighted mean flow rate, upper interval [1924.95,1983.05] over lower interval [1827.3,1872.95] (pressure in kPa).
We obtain 0.82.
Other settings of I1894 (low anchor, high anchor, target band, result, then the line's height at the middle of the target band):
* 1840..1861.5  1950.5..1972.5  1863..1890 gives -0.30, 5.54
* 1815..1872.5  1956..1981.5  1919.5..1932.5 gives -4.20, 4.68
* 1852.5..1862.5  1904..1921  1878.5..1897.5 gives 0.89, 5.98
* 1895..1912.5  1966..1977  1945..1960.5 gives 2.76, 4.63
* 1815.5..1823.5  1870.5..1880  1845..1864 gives -0.47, 5.96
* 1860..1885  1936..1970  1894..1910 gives -0.63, 5.11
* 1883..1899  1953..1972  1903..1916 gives -2.03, 5.01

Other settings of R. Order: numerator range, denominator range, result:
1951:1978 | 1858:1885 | 0.66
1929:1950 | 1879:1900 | 1.07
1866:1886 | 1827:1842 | 0.89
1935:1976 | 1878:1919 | 0.78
